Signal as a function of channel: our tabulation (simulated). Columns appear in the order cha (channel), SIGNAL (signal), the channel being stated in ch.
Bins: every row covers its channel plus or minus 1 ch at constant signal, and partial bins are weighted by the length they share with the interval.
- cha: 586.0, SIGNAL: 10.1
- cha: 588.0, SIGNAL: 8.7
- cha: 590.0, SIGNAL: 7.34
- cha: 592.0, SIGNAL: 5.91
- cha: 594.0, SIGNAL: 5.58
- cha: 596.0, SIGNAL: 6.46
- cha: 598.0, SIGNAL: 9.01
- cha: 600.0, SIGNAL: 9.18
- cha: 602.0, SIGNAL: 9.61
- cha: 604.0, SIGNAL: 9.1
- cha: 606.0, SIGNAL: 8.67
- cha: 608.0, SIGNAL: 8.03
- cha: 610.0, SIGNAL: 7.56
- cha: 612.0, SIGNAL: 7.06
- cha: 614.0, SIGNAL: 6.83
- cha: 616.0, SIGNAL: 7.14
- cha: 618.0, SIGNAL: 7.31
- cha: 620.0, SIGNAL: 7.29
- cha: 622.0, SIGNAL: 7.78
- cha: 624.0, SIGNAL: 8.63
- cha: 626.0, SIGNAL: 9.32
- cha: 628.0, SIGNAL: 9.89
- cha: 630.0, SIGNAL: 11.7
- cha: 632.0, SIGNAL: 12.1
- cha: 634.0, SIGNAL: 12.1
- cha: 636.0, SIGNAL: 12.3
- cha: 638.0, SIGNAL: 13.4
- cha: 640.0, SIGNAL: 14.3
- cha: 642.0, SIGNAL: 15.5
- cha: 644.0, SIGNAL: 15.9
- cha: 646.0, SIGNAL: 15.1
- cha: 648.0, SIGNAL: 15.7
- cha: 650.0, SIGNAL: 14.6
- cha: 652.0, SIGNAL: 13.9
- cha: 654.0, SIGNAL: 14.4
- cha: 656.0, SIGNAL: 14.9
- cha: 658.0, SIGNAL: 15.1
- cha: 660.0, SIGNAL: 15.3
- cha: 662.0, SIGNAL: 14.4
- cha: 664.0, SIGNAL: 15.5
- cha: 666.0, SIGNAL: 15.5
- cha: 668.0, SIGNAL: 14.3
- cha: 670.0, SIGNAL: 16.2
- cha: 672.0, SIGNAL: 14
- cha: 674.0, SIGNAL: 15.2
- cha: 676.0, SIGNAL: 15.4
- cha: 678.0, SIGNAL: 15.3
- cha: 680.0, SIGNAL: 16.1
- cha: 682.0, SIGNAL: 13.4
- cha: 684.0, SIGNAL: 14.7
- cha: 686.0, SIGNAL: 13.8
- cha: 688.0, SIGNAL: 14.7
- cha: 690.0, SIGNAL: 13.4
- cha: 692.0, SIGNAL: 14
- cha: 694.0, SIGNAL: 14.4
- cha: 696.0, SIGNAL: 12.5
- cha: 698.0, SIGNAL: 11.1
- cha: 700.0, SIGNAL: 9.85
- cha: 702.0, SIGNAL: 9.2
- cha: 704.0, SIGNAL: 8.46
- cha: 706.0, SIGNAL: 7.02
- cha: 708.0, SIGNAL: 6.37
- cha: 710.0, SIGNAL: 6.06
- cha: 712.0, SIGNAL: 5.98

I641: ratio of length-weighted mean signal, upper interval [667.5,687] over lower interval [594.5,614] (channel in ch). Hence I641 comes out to 1.82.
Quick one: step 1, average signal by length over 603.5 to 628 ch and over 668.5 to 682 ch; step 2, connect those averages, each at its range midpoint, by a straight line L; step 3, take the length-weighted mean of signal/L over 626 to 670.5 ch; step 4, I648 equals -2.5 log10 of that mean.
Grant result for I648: -0.19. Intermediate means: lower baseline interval 7.95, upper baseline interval 15.2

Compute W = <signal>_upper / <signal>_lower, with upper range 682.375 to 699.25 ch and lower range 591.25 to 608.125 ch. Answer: 1.69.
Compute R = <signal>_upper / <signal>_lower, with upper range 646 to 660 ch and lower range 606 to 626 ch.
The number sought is 1.9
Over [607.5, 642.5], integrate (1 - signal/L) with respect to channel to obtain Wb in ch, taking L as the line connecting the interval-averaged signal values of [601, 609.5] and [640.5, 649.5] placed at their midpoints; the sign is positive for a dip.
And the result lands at 6.9 ch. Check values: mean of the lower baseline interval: 8.78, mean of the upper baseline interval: 15.4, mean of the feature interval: 9.85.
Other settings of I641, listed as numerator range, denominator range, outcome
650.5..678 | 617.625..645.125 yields 1.32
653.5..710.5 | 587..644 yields 1.41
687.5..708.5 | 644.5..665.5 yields 0.74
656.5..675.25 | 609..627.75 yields 1.94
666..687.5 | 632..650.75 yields 1.05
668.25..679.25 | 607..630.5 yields 1.87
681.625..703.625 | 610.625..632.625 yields 1.48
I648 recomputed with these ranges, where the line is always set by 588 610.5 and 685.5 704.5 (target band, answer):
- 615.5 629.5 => 0.076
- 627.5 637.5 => -0.246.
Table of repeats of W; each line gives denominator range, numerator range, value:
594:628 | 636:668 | 1.84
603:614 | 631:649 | 1.76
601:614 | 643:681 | 1.84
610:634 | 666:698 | 1.65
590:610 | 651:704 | 1.77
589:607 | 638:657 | 1.89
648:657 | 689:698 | 0.91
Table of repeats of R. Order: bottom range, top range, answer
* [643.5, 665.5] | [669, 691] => 0.98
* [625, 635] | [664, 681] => 1.38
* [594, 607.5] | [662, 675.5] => 1.79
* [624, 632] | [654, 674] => 1.45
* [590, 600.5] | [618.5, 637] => 1.41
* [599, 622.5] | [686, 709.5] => 1.38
